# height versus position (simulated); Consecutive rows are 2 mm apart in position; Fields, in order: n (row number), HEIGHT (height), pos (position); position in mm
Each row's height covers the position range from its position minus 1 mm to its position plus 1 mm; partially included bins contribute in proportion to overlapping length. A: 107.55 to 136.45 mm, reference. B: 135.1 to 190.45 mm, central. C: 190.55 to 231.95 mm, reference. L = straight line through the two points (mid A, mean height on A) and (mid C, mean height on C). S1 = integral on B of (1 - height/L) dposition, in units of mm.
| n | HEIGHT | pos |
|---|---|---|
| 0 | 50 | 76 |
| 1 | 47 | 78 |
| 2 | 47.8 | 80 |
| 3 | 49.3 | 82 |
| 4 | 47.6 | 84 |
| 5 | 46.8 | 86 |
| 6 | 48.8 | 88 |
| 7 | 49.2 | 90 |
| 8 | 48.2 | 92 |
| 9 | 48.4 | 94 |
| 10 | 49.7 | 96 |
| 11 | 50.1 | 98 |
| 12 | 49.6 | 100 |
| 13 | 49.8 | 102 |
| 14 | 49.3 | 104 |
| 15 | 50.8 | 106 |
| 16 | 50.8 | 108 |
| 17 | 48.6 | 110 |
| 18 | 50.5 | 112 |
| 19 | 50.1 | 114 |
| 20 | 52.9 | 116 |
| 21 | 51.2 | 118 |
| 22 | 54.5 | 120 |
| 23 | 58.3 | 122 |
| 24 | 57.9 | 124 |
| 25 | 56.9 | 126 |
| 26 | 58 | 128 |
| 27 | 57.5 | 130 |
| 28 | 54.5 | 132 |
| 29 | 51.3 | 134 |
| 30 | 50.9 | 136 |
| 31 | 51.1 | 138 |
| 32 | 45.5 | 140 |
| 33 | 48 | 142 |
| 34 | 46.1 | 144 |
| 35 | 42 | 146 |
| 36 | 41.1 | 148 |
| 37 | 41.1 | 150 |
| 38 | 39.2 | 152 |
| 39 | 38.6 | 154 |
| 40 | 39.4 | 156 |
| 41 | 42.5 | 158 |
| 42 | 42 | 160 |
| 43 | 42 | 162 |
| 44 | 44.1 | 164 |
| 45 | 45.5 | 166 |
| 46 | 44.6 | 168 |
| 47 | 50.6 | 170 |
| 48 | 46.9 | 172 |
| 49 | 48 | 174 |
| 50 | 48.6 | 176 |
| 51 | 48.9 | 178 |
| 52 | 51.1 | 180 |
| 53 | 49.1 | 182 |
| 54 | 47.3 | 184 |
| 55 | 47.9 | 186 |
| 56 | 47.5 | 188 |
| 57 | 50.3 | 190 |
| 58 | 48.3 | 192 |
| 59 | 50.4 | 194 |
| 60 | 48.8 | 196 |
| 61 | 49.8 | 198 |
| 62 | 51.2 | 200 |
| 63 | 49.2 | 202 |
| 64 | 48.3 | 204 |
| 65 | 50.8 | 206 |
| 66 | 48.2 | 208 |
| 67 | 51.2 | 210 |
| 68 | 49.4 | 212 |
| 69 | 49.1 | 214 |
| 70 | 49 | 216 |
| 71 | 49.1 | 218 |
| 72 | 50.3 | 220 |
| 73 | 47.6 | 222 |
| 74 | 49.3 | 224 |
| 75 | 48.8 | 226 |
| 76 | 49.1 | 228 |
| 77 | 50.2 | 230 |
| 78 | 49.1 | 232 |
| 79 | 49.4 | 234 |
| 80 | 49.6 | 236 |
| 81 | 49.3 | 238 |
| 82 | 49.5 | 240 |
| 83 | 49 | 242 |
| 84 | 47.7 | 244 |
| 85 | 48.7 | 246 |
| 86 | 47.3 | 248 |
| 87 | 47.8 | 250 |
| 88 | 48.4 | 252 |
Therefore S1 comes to 6.5 mm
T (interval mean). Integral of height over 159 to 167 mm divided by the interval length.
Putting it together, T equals 43.4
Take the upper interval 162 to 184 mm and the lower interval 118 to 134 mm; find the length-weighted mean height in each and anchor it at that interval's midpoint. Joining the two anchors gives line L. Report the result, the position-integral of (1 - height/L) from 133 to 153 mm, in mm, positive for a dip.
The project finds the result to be 2.8 mm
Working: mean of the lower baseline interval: 56.1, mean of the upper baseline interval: 47.5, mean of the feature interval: 45.6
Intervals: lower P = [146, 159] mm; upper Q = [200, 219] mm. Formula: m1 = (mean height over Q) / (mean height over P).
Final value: 1.2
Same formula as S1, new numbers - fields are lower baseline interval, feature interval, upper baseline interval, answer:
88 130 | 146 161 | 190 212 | 3.0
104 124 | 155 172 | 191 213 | 2.2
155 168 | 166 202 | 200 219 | -2.2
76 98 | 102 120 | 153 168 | -1.7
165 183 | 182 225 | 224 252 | -0.6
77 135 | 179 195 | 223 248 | 0.3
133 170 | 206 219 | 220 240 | -0.4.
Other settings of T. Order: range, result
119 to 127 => 56.9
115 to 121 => 52.9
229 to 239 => 49.5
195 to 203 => 49.8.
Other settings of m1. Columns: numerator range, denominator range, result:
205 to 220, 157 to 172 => 1.11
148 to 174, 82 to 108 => 0.88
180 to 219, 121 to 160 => 1.02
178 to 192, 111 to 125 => 0.91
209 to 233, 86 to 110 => 1.00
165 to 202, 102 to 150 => 0.95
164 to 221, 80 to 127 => 0.96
